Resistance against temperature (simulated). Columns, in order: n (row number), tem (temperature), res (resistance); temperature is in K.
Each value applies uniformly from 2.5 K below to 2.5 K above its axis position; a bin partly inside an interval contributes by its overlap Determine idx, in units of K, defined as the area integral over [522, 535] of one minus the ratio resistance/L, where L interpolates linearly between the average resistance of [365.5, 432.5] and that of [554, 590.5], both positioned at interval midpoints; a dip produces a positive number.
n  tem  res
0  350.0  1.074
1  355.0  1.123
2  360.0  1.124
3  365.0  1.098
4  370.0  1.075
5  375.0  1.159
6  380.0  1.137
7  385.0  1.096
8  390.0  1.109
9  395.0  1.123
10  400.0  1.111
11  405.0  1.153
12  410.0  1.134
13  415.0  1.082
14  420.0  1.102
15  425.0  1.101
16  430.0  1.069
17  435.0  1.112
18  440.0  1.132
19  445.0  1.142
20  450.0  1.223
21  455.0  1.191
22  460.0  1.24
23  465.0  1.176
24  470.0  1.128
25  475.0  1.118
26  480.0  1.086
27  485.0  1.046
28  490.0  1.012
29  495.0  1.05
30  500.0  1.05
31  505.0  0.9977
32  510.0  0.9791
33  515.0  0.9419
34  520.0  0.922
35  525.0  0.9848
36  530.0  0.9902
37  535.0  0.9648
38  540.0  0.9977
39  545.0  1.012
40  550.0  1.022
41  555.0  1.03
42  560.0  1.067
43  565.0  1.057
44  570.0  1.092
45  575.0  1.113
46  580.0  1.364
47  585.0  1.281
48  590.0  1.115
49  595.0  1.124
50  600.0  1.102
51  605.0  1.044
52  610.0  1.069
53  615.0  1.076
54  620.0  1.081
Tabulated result 1.8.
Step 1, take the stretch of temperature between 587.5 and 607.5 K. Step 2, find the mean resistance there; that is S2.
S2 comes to 1.1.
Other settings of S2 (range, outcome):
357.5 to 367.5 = 1.11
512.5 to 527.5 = 0.95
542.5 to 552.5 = 1.02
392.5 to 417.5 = 1.12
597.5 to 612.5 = 1.07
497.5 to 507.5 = 1.02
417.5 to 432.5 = 1.09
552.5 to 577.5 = 1.07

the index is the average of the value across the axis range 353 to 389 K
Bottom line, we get 1.12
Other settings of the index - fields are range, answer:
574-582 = 1.25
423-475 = 1.15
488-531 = 0.992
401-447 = 1.11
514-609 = 1.07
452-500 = 1.11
